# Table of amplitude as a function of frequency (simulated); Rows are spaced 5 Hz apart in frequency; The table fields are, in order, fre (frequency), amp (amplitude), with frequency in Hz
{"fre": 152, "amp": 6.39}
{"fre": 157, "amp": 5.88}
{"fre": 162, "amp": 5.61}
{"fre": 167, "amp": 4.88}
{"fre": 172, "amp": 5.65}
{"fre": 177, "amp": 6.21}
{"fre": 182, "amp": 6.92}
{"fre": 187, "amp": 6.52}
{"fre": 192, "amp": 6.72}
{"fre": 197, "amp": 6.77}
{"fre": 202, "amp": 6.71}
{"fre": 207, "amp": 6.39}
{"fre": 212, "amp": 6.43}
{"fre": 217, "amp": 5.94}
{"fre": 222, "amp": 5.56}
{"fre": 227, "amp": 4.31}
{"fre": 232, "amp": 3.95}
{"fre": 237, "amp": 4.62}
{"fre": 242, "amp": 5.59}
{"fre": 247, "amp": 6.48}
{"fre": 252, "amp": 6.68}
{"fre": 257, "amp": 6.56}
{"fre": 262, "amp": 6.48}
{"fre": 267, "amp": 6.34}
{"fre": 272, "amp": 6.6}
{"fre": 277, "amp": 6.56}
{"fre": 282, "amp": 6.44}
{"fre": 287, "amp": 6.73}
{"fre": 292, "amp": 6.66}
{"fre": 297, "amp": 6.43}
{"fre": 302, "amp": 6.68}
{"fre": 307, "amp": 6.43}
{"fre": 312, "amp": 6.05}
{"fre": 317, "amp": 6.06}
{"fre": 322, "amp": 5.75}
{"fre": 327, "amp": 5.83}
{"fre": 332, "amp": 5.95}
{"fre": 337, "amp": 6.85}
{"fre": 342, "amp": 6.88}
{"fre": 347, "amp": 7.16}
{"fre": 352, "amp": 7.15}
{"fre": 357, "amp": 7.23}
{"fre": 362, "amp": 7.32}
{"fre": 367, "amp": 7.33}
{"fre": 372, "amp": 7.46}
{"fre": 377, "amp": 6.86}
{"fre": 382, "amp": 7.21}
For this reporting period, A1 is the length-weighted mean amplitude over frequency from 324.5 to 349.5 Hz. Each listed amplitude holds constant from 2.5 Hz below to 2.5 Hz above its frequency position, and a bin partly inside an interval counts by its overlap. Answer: 6.53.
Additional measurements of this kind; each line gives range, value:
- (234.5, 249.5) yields 5.56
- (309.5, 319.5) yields 6.05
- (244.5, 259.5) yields 6.57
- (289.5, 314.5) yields 6.45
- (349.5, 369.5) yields 7.26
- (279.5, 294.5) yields 6.61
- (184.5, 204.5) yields 6.68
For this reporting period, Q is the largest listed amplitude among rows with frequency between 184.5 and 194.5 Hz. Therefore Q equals 6.72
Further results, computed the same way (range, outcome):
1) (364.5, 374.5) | 7.46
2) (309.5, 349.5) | 7.16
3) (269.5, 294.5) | 6.73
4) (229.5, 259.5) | 6.68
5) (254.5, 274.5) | 6.6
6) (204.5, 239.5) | 6.43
